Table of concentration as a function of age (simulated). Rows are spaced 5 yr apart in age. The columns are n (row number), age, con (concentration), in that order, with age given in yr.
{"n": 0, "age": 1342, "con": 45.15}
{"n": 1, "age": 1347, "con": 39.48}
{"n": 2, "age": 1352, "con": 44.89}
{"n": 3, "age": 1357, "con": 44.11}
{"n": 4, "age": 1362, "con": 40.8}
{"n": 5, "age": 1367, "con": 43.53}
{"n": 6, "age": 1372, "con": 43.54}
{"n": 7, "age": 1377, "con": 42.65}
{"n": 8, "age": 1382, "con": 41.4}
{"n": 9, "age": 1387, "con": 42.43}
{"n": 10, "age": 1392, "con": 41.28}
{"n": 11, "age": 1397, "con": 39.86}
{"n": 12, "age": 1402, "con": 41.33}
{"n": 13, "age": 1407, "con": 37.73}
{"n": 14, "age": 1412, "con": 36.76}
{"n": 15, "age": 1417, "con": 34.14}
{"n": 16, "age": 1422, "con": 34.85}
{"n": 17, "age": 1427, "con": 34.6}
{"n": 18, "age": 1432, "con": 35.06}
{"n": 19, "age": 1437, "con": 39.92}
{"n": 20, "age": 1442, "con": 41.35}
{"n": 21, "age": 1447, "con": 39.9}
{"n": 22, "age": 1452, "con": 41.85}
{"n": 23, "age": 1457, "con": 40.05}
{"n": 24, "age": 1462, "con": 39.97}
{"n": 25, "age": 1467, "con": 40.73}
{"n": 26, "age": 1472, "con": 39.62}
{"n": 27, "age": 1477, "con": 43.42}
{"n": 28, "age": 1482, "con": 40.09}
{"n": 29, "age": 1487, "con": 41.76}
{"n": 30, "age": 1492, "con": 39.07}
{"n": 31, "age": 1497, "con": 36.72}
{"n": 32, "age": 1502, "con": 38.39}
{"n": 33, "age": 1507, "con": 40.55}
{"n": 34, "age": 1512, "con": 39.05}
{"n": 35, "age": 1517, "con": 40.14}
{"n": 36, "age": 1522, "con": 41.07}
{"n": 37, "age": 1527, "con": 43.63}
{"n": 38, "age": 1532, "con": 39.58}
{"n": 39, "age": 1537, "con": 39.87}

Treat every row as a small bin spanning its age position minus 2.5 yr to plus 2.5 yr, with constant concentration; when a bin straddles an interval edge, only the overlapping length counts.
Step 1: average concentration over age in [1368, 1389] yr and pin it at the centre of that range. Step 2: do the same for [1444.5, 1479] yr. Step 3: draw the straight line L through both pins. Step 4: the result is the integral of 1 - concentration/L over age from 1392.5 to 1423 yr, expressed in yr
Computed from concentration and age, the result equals 3.0 yr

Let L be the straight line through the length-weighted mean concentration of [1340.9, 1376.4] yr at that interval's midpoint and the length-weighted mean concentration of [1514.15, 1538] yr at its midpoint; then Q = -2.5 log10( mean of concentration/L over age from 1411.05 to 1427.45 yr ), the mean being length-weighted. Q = 0.20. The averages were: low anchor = 43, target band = 35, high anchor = 40.9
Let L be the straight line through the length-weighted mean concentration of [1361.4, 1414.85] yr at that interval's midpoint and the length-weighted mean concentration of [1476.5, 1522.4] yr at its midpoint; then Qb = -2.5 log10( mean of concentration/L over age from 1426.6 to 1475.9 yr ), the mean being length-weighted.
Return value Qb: 0.02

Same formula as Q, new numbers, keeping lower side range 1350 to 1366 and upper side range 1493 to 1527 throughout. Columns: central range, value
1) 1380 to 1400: 0.03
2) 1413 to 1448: 0.13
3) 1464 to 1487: -0.02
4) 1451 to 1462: 0.01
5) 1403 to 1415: 0.12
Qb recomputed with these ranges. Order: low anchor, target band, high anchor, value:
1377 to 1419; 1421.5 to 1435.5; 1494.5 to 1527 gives 0.13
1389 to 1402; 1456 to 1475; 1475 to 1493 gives 0.02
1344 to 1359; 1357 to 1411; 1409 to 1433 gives -0.06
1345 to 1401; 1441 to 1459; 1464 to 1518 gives 0.00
